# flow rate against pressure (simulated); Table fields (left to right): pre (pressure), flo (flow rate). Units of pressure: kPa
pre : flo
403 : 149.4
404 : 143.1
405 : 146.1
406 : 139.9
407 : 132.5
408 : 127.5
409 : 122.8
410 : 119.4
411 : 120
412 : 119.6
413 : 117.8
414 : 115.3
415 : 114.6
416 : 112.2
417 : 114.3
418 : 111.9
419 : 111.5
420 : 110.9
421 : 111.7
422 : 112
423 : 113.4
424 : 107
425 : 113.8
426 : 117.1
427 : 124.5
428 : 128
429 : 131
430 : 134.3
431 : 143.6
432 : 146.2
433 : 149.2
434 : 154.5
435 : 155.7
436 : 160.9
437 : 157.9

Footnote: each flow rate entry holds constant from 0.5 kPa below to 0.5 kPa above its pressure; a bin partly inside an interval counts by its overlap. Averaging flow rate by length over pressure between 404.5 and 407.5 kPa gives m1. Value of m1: 140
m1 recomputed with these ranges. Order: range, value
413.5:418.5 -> 114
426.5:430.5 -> 129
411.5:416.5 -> 116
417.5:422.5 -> 112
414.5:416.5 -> 113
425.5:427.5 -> 121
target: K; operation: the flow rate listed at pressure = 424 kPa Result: 107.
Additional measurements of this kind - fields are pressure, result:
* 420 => 110.9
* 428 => 128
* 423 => 113.4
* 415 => 114.6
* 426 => 117.1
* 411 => 120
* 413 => 117.8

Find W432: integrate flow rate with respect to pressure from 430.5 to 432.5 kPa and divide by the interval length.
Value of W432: 145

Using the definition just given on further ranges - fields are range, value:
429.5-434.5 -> 146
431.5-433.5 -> 148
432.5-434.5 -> 152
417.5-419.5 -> 112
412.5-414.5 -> 117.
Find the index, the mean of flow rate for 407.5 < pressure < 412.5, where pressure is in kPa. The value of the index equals 122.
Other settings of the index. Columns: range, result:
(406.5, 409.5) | 128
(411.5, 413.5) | 119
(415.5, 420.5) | 112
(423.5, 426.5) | 113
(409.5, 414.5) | 118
